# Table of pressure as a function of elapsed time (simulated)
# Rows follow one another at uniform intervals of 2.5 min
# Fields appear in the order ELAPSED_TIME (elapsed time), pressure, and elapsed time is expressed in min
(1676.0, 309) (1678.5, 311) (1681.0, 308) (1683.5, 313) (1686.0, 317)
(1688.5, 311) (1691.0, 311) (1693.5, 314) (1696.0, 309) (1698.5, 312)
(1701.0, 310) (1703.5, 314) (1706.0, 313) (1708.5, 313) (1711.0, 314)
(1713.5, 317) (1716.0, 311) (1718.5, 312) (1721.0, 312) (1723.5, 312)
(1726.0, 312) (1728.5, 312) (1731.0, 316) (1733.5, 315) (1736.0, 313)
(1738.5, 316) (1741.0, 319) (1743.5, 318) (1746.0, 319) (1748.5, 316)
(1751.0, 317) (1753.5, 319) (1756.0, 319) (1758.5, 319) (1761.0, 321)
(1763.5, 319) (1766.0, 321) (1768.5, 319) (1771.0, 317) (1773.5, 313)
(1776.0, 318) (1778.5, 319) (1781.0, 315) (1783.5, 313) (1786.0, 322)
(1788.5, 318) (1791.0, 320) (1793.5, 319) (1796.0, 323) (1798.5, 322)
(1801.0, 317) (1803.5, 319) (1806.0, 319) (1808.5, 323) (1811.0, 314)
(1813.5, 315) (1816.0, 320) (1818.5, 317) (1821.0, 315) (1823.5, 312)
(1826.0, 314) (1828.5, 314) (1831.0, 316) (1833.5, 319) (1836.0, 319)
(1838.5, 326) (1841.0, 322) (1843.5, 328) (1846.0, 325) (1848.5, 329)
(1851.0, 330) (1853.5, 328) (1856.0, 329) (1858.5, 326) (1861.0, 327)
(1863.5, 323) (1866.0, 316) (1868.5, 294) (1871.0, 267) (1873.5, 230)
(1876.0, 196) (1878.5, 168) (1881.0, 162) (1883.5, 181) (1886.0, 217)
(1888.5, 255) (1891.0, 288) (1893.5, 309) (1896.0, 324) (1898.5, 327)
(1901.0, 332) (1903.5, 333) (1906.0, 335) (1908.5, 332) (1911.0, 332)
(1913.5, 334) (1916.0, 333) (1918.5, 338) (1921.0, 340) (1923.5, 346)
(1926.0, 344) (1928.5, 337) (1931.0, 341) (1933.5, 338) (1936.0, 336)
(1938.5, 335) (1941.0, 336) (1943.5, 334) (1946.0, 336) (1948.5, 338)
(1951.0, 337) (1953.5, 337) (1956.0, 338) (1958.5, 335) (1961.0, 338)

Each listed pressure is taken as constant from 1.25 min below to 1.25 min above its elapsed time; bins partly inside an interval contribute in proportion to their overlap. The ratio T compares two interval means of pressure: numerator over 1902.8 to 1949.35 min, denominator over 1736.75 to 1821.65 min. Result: 1.1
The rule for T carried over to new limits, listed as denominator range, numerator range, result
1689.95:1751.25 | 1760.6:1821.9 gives 1.01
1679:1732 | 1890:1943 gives 1.06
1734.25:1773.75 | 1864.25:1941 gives 0.94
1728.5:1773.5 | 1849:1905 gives 0.88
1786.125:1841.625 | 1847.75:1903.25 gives 0.88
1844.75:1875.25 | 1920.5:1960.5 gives 1.10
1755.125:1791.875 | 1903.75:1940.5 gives 1.06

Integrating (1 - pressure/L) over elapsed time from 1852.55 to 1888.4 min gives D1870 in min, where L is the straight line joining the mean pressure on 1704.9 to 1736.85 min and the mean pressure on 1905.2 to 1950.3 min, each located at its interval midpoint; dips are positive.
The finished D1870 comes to 7.5 min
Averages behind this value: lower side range 313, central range 261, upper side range 337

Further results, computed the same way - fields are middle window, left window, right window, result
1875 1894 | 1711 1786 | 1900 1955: 6.5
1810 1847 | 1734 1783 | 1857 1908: -3.0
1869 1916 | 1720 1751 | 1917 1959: 8.2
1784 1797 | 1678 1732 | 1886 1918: -0.2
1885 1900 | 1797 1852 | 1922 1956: 1.9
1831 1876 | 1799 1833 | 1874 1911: -2.6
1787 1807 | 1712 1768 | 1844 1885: -1.4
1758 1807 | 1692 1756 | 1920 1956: 0.3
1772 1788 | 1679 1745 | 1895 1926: 0.2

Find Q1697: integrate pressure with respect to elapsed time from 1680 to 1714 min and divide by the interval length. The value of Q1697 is 313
